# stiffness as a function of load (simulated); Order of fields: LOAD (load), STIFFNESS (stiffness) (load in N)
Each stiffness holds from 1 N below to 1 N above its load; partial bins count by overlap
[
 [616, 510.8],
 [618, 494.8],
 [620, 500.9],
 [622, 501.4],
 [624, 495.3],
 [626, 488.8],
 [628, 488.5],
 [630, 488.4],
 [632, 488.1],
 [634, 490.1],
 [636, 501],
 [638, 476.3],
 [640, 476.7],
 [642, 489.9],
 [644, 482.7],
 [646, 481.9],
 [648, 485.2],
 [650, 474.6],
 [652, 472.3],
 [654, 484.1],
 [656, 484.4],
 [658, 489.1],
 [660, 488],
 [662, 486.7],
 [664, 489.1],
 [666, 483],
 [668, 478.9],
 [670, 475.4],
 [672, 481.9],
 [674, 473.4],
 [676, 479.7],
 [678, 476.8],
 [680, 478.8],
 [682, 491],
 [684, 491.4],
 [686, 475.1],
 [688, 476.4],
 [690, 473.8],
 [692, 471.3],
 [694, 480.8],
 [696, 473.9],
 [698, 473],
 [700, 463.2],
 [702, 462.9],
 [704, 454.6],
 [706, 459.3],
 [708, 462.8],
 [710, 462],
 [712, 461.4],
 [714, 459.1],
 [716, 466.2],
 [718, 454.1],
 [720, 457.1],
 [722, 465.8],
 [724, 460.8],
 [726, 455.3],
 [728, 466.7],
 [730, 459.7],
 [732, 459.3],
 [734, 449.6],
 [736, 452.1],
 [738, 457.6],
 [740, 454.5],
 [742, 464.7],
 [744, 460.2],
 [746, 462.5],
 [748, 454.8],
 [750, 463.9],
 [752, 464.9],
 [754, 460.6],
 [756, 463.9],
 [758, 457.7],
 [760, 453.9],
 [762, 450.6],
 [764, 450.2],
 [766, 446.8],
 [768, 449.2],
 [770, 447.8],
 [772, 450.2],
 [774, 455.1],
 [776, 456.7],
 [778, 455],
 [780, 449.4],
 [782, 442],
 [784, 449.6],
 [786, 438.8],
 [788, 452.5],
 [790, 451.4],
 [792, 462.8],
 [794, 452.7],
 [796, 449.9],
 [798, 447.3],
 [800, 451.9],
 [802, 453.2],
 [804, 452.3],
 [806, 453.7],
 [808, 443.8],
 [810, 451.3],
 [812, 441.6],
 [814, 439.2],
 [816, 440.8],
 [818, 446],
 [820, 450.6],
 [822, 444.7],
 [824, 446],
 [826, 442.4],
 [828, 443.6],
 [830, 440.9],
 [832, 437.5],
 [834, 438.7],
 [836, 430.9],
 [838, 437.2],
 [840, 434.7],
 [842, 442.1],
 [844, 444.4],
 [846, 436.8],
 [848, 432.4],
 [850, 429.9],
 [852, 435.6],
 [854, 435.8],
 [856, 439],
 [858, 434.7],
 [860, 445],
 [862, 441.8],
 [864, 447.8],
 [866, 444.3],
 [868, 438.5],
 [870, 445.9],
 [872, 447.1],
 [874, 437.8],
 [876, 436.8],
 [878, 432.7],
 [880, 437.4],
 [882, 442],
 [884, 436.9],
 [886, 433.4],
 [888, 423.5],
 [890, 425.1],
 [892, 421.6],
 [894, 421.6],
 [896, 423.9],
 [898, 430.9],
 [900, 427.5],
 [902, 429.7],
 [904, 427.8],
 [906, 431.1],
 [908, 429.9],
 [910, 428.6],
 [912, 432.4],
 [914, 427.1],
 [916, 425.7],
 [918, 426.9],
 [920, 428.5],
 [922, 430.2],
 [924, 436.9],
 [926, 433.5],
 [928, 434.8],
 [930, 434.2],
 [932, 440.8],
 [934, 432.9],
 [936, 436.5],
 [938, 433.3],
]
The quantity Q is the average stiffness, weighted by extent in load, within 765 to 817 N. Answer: 449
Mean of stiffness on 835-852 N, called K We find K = 436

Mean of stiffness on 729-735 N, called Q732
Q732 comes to 456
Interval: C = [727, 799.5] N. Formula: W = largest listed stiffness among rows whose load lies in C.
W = 466.7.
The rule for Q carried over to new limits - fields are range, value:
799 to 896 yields 440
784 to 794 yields 451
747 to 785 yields 454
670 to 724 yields 470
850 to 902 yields 435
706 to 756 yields 460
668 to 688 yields 480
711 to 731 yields 461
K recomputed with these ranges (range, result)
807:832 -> 444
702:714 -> 460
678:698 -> 479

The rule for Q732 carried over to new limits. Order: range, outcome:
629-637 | 492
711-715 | 460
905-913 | 430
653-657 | 484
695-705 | 466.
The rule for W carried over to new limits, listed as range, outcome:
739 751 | 464.7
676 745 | 491.4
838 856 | 444.4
